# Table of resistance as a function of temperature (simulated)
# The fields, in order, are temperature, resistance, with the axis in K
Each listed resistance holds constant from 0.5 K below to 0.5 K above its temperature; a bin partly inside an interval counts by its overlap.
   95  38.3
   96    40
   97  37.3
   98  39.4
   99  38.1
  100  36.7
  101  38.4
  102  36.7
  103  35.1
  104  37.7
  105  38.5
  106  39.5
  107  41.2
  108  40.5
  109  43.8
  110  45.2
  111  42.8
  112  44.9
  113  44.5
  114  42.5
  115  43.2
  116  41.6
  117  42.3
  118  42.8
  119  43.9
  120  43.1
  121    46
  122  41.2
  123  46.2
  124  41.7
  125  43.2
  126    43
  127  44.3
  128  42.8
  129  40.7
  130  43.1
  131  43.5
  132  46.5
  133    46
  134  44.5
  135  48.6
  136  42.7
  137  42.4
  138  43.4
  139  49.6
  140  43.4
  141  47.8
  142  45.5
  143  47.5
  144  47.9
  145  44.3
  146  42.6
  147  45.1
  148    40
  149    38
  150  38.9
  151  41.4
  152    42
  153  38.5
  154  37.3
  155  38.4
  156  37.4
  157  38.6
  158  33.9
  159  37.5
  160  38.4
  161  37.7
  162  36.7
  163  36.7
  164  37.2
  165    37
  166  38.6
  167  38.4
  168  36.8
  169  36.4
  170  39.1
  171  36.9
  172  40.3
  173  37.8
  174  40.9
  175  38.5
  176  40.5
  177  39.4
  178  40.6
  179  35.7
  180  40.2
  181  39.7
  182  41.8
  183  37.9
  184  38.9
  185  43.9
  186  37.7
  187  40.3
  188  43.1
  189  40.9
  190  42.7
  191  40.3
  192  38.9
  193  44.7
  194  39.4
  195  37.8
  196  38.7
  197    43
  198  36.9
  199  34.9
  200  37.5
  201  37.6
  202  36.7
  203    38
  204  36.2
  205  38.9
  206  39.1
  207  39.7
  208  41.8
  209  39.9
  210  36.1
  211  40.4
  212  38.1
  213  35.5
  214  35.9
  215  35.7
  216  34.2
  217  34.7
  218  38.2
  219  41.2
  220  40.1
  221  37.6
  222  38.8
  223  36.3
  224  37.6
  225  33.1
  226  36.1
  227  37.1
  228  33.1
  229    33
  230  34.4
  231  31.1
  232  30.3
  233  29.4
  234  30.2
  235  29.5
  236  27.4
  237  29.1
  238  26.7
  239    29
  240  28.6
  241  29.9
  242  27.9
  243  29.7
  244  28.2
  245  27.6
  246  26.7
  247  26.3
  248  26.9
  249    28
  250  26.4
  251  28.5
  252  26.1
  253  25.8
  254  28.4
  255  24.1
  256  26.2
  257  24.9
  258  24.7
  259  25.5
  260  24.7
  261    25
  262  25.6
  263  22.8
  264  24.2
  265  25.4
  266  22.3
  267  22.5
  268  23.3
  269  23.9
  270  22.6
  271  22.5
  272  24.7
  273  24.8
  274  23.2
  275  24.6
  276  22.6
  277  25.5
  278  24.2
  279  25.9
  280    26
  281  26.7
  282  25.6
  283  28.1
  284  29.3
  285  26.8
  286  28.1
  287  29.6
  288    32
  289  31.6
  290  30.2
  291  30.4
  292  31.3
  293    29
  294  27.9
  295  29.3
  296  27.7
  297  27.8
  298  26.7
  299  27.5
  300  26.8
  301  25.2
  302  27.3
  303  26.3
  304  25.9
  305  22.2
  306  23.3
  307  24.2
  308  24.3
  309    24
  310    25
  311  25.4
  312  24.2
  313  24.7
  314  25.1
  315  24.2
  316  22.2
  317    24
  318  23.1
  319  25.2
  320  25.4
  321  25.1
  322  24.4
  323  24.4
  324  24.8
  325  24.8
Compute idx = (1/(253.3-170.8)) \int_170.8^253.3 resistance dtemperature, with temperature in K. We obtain 35.6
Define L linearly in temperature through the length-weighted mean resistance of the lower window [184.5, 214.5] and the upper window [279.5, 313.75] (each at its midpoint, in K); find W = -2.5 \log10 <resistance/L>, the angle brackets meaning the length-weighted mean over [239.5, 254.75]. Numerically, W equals 0.20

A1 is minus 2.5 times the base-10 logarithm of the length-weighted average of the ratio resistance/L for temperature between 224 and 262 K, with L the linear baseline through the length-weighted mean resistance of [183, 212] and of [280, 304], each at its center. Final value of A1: 0.19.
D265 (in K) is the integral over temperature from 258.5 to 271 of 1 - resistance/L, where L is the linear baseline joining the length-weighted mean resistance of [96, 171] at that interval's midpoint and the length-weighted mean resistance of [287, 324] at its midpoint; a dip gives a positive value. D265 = 2.5 K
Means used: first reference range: 41.3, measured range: 23.9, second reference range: 26.2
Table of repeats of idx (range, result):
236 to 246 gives 28.4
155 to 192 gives 38.8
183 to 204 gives 39.5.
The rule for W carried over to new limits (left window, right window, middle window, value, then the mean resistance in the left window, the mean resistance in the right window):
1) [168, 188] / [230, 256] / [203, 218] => -0.12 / 39.3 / 28.2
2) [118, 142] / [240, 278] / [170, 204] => -0.10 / 44.2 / 25.5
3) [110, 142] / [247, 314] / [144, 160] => 0.03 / 44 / 26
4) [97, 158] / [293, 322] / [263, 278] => 0.21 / 42.2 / 25.4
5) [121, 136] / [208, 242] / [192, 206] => -0.05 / 44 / 34.2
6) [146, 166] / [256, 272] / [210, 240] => -0.17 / 38.6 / 24.1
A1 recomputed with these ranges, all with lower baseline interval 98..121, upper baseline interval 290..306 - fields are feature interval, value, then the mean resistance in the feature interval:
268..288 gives 0.13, 25.6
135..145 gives -0.17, 45.7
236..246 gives 0.11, 28.4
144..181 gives -0.05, 39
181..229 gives -0.13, 38.4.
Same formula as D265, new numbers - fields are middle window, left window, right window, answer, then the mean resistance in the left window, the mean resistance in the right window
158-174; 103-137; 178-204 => 1.2 K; 43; 39.4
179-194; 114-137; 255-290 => -1.9 K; 43.6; 25.5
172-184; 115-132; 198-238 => -0.2 K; 43.2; 35.7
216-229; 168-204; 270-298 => -0.7 K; 39.3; 27.1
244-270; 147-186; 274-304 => 4.3 K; 38.7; 27.5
